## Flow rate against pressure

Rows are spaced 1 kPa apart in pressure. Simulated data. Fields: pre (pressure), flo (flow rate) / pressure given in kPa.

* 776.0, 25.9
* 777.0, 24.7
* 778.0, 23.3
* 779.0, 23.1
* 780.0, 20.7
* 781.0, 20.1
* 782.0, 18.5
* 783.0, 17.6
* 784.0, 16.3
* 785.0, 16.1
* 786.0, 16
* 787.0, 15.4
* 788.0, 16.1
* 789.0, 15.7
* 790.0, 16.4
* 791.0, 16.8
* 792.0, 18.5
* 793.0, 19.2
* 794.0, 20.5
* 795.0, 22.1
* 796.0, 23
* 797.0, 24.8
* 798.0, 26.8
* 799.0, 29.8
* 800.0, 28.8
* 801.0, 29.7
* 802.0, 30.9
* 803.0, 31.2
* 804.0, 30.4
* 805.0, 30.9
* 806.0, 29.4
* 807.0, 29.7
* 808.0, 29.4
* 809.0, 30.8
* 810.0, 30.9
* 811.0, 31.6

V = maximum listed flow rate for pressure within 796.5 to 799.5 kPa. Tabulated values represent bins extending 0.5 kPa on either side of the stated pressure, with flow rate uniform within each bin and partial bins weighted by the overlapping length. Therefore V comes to 29.8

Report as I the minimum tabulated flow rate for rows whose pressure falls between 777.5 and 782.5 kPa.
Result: 18.5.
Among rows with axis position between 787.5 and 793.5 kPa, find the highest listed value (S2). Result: 19.2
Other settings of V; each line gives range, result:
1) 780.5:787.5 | 20.1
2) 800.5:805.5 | 31.2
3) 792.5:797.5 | 24.8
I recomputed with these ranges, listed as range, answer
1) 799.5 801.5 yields 28.8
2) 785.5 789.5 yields 15.4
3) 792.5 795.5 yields 19.2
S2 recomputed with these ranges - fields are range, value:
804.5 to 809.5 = 30.9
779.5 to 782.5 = 20.7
